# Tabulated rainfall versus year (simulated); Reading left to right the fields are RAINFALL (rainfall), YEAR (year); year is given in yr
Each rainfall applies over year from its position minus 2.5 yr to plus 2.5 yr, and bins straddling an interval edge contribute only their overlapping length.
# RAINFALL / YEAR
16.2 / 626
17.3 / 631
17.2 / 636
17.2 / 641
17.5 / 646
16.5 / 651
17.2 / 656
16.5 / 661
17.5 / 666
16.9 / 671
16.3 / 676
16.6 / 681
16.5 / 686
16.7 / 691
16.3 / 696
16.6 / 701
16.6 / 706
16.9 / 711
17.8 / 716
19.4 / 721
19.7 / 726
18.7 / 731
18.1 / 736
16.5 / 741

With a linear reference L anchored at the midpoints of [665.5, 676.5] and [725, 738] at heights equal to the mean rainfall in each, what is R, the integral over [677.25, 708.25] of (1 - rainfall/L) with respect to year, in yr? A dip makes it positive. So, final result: 1.81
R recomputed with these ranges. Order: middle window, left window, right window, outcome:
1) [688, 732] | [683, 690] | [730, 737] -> -0.2 yr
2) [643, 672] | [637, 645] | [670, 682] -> -0.2 yr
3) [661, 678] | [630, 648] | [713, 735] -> 0.9 yr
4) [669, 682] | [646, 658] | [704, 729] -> 0.6 yr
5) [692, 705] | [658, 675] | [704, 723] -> 0.7 yr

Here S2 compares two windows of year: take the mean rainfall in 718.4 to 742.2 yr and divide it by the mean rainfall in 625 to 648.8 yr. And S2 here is 1.1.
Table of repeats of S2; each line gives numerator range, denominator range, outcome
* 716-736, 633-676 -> 1.11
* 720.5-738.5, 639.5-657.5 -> 1.11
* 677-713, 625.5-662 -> 0.97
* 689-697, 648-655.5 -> 0.99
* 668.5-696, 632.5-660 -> 0.97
